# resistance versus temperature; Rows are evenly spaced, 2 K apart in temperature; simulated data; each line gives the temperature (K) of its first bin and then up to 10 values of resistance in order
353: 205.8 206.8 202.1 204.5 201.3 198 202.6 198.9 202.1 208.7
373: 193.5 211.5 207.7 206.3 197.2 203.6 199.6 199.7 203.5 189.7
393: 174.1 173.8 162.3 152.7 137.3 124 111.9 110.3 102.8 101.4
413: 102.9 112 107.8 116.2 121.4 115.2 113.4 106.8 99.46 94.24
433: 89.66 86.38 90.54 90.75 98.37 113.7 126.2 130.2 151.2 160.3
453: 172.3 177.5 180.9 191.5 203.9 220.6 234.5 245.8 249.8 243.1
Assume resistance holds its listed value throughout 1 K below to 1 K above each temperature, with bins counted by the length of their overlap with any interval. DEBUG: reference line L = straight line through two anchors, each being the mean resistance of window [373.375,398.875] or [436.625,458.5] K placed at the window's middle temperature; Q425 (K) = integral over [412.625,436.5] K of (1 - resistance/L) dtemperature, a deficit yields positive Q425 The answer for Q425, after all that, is 8.1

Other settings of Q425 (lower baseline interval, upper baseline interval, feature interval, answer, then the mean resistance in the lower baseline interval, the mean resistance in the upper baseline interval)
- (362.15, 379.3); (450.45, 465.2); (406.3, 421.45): 6.79 K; 203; 191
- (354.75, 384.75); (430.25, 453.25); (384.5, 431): 6.96 K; 203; 115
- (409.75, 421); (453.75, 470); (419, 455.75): 9.14 K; 109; 212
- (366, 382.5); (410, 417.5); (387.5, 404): -1.59 K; 203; 106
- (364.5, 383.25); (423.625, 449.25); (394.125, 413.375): 3.58 K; 203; 106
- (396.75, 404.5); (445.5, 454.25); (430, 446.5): 5.52 K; 140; 153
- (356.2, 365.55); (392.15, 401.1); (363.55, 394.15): -3.08 K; 202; 162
